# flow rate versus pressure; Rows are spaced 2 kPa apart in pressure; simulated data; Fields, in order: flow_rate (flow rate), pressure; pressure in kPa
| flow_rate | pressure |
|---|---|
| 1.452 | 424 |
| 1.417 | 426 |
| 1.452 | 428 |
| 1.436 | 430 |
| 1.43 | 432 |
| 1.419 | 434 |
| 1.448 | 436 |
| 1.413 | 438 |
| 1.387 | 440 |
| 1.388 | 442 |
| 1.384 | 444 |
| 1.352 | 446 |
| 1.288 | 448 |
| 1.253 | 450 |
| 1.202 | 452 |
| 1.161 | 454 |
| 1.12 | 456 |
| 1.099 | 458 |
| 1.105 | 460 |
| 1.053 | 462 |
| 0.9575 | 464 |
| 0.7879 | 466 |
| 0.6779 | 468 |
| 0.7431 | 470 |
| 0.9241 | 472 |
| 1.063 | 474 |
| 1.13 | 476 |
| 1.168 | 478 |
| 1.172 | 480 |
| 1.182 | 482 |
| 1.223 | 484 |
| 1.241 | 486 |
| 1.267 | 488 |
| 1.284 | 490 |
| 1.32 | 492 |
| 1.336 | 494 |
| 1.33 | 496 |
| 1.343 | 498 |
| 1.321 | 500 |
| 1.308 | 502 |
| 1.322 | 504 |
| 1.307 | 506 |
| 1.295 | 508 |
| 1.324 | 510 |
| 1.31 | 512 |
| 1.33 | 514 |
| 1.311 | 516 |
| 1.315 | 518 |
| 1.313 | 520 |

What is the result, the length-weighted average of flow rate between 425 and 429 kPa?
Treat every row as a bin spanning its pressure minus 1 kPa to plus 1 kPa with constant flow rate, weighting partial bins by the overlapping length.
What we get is 1.43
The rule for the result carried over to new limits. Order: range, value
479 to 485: 1.19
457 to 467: 1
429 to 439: 1.43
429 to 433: 1.43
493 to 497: 1.33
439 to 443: 1.39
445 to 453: 1.27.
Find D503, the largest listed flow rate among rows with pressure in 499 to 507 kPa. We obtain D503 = 1.322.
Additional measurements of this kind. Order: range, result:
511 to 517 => 1.33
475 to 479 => 1.168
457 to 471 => 1.105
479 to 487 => 1.241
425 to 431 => 1.452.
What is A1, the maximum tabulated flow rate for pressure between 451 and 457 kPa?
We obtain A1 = 1.202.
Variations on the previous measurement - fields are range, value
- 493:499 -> 1.343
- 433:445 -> 1.448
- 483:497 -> 1.336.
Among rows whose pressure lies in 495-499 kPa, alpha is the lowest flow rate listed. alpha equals 1.33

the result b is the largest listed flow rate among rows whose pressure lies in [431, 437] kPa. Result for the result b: 1.448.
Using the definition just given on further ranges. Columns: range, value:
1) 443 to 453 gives 1.384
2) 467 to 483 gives 1.182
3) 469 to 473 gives 0.9241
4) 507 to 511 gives 1.324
